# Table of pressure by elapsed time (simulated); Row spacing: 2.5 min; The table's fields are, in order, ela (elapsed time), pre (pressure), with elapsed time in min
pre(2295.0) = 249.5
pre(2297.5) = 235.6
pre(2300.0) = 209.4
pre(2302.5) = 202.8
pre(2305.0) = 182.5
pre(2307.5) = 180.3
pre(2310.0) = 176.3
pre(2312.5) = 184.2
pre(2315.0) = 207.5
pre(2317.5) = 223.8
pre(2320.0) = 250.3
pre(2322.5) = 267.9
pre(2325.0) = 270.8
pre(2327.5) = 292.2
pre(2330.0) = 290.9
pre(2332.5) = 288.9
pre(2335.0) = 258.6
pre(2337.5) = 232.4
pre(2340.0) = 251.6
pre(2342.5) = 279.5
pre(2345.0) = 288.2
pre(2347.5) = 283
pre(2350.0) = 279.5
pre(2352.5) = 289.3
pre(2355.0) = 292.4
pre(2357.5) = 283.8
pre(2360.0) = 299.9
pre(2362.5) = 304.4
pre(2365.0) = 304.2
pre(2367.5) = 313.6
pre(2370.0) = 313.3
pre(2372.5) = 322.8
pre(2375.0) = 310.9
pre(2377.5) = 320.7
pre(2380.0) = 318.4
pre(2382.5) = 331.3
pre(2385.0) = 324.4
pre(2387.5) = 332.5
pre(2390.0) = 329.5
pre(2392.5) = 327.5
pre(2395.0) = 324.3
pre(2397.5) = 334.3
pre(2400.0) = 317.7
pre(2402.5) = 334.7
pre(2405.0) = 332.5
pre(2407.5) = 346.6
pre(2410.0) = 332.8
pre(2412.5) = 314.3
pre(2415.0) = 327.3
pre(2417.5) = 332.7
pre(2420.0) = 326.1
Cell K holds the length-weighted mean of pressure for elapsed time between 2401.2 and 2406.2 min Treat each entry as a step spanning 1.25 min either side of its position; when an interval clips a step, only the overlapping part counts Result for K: 333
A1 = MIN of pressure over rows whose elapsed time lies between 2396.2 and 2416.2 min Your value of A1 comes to 314.3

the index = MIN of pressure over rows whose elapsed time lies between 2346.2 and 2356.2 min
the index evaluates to 279.5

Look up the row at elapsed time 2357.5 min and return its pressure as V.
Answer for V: 283.8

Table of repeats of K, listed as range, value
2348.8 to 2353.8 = 285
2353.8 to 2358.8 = 288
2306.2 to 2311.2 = 178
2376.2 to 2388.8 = 325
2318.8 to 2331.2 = 274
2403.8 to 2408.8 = 340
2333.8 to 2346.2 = 262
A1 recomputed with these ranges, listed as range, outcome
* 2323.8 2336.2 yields 258.6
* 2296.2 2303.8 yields 202.8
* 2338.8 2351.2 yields 251.6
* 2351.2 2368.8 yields 283.8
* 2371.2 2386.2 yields 310.9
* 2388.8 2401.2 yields 317.7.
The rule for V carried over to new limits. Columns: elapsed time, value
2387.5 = 332.5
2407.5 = 346.6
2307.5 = 180.3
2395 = 324.3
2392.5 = 327.5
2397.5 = 334.3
